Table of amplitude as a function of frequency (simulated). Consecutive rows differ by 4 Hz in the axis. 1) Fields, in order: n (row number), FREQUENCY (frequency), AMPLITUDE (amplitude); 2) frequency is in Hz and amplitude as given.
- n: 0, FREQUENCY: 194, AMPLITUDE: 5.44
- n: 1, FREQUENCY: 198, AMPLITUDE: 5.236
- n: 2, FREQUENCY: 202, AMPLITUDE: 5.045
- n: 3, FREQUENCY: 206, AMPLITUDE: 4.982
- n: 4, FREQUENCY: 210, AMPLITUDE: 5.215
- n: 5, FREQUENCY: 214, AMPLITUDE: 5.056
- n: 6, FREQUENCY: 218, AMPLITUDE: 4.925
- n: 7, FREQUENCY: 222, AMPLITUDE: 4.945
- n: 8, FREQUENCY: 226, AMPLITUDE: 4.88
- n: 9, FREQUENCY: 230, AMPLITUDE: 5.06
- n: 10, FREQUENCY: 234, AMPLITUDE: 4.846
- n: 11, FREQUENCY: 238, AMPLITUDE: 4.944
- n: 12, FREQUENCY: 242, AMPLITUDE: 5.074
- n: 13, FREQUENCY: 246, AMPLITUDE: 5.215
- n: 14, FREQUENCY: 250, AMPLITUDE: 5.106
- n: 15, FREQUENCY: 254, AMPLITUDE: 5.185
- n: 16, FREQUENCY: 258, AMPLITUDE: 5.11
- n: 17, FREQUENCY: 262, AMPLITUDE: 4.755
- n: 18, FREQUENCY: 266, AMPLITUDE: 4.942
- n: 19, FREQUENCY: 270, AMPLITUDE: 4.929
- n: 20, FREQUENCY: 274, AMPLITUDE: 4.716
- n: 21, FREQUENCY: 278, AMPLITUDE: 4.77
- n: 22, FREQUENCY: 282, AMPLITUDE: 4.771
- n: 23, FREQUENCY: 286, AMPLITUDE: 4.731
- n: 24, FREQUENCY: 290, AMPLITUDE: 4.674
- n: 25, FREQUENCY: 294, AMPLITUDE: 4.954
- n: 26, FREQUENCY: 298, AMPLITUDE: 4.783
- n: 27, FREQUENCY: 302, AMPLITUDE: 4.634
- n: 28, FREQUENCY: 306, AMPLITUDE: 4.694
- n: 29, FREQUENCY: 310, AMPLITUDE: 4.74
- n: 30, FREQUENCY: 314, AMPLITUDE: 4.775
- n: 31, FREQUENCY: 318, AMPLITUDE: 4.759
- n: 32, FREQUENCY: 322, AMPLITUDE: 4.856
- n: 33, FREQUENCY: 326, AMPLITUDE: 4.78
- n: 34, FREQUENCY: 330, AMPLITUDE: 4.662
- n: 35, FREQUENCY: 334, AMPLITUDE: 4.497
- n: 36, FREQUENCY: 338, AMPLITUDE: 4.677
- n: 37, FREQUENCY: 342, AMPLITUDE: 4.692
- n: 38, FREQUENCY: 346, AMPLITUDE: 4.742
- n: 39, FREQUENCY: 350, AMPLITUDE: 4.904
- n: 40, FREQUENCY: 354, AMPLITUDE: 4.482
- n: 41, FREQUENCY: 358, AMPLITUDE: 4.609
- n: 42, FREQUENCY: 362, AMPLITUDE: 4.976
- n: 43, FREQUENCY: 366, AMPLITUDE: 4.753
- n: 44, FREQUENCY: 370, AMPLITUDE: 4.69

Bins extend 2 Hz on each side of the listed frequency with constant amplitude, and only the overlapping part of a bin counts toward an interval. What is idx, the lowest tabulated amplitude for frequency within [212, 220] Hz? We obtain 4.925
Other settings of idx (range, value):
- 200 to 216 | 4.982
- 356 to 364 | 4.609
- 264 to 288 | 4.716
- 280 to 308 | 4.634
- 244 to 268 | 4.755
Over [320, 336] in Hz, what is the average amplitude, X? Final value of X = 4.7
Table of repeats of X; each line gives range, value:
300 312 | 4.69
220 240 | 4.93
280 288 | 4.75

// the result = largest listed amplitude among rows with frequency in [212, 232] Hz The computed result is 5.06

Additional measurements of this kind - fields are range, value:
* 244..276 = 5.215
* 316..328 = 4.856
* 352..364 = 4.976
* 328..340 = 4.677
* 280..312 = 4.954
